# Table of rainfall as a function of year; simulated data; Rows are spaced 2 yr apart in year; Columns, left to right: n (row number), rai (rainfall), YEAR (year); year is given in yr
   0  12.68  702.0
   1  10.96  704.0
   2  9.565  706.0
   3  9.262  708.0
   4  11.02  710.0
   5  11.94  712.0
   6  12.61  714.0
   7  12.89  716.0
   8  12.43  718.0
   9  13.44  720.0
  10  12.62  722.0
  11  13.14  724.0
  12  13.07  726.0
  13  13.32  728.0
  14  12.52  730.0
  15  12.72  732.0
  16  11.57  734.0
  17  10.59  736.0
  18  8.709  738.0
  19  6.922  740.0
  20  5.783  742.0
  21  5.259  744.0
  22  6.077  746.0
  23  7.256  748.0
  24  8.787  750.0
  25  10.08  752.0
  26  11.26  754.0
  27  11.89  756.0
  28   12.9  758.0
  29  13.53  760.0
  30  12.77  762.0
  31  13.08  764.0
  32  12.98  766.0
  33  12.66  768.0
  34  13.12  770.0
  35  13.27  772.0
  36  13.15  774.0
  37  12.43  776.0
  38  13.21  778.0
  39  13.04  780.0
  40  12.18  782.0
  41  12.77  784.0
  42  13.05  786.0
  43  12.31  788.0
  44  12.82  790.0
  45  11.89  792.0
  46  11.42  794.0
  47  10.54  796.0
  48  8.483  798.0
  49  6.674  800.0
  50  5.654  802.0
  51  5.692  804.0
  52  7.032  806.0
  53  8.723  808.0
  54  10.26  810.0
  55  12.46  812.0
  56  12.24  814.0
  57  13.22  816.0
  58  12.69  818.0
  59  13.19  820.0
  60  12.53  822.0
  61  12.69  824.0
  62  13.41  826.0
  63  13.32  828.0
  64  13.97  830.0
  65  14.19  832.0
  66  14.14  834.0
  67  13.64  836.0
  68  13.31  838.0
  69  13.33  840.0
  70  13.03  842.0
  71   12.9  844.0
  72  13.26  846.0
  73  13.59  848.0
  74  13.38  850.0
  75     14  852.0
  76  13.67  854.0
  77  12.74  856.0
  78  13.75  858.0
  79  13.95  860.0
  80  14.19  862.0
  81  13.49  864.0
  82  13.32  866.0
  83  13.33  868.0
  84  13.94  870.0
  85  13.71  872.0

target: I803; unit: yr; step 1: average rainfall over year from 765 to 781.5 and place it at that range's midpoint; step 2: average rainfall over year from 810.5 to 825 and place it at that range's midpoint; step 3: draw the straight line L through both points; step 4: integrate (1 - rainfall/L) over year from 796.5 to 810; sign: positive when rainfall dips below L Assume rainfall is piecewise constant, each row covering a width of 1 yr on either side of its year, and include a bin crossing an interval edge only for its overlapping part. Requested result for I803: 5.6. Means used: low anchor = 13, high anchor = 12.6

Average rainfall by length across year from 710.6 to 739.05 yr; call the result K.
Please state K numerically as 12.2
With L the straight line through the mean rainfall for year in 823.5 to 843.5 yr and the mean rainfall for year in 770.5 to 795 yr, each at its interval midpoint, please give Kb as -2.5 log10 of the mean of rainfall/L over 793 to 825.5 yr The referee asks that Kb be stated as 0.27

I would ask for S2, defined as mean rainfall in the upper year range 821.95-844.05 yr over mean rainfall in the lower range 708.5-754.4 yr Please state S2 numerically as 1.3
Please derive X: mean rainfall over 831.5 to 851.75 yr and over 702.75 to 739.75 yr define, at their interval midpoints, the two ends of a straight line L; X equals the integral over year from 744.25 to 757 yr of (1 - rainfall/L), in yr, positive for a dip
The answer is 3.32 yr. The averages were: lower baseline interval 11.7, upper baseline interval 13.5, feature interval 8.99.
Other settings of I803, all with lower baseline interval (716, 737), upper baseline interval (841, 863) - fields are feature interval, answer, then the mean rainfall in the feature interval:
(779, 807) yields 5.98 yr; 10.3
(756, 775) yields -0.21 yr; 13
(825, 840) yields -0.38 yr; 13.7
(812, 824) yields 0.45 yr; 12.7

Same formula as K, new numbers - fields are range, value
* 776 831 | 11.3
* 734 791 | 11.1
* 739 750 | 6.49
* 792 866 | 12.1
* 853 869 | 13.6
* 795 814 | 8.59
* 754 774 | 12.8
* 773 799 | 12.1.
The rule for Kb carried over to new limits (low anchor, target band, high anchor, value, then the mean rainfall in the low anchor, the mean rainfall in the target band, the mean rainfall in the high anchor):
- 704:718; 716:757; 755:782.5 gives 0.15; 11.3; 10.4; 12.9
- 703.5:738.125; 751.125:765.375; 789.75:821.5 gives -0.11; 11.9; 12.3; 10.2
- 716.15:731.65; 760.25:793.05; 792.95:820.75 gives -0.17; 12.9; 12.8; 9.85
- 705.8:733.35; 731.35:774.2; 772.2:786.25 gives 0.19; 12.3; 10.6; 12.8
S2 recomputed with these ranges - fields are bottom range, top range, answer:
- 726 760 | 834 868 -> 1.36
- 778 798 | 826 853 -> 1.12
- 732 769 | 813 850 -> 1.30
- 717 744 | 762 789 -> 1.16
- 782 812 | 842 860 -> 1.35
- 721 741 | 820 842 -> 1.17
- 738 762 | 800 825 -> 1.13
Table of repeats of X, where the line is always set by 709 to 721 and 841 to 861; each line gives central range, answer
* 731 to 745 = 4.2 yr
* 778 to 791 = 0.2 yr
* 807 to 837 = 1.1 yr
